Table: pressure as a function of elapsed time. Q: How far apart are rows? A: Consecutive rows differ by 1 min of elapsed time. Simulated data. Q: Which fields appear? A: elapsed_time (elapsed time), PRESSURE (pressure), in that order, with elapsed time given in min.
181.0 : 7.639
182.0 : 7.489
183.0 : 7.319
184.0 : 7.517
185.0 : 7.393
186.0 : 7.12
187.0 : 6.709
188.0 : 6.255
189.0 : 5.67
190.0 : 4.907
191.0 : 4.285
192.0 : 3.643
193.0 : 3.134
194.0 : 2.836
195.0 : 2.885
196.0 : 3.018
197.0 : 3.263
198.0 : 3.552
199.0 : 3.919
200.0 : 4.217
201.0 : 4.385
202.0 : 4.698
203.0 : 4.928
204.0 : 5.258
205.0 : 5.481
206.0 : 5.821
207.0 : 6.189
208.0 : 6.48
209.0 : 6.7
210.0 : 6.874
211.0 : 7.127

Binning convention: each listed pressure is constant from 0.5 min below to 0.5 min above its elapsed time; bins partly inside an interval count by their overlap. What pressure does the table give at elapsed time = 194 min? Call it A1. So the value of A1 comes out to 2.836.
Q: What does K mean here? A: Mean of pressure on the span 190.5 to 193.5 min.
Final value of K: 3.69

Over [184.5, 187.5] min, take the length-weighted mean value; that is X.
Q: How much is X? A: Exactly 7.07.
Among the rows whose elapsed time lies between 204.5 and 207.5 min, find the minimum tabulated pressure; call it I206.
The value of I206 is 5.481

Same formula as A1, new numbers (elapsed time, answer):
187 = 6.709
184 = 7.517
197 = 3.263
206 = 5.821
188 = 6.255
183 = 7.319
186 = 7.12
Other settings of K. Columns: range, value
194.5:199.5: 3.33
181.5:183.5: 7.4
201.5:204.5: 4.96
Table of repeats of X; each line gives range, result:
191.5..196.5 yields 3.1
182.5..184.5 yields 7.42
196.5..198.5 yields 3.41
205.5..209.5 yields 6.3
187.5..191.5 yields 5.28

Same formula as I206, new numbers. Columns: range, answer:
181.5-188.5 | 6.255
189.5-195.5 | 2.836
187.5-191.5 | 4.285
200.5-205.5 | 4.385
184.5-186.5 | 7.12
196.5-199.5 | 3.263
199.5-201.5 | 4.217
